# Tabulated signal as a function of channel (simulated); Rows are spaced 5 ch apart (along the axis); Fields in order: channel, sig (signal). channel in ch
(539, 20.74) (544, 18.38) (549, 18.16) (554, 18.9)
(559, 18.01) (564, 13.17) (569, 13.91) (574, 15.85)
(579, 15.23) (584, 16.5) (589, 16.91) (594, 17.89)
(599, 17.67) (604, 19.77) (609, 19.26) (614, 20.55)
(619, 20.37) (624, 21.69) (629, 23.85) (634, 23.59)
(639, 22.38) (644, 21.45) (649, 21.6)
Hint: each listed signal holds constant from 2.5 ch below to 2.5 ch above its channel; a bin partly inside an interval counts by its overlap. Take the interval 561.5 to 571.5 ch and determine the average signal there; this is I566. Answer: 13.5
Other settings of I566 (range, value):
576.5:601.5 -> 16.8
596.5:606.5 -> 18.7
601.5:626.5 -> 20.3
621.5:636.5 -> 23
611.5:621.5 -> 20.5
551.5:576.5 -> 16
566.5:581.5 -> 15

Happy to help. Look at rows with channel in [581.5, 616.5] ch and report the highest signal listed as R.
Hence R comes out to 20.55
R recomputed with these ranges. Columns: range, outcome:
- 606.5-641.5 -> 23.85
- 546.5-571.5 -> 18.9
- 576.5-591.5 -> 16.91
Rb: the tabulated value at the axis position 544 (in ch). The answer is 18.38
